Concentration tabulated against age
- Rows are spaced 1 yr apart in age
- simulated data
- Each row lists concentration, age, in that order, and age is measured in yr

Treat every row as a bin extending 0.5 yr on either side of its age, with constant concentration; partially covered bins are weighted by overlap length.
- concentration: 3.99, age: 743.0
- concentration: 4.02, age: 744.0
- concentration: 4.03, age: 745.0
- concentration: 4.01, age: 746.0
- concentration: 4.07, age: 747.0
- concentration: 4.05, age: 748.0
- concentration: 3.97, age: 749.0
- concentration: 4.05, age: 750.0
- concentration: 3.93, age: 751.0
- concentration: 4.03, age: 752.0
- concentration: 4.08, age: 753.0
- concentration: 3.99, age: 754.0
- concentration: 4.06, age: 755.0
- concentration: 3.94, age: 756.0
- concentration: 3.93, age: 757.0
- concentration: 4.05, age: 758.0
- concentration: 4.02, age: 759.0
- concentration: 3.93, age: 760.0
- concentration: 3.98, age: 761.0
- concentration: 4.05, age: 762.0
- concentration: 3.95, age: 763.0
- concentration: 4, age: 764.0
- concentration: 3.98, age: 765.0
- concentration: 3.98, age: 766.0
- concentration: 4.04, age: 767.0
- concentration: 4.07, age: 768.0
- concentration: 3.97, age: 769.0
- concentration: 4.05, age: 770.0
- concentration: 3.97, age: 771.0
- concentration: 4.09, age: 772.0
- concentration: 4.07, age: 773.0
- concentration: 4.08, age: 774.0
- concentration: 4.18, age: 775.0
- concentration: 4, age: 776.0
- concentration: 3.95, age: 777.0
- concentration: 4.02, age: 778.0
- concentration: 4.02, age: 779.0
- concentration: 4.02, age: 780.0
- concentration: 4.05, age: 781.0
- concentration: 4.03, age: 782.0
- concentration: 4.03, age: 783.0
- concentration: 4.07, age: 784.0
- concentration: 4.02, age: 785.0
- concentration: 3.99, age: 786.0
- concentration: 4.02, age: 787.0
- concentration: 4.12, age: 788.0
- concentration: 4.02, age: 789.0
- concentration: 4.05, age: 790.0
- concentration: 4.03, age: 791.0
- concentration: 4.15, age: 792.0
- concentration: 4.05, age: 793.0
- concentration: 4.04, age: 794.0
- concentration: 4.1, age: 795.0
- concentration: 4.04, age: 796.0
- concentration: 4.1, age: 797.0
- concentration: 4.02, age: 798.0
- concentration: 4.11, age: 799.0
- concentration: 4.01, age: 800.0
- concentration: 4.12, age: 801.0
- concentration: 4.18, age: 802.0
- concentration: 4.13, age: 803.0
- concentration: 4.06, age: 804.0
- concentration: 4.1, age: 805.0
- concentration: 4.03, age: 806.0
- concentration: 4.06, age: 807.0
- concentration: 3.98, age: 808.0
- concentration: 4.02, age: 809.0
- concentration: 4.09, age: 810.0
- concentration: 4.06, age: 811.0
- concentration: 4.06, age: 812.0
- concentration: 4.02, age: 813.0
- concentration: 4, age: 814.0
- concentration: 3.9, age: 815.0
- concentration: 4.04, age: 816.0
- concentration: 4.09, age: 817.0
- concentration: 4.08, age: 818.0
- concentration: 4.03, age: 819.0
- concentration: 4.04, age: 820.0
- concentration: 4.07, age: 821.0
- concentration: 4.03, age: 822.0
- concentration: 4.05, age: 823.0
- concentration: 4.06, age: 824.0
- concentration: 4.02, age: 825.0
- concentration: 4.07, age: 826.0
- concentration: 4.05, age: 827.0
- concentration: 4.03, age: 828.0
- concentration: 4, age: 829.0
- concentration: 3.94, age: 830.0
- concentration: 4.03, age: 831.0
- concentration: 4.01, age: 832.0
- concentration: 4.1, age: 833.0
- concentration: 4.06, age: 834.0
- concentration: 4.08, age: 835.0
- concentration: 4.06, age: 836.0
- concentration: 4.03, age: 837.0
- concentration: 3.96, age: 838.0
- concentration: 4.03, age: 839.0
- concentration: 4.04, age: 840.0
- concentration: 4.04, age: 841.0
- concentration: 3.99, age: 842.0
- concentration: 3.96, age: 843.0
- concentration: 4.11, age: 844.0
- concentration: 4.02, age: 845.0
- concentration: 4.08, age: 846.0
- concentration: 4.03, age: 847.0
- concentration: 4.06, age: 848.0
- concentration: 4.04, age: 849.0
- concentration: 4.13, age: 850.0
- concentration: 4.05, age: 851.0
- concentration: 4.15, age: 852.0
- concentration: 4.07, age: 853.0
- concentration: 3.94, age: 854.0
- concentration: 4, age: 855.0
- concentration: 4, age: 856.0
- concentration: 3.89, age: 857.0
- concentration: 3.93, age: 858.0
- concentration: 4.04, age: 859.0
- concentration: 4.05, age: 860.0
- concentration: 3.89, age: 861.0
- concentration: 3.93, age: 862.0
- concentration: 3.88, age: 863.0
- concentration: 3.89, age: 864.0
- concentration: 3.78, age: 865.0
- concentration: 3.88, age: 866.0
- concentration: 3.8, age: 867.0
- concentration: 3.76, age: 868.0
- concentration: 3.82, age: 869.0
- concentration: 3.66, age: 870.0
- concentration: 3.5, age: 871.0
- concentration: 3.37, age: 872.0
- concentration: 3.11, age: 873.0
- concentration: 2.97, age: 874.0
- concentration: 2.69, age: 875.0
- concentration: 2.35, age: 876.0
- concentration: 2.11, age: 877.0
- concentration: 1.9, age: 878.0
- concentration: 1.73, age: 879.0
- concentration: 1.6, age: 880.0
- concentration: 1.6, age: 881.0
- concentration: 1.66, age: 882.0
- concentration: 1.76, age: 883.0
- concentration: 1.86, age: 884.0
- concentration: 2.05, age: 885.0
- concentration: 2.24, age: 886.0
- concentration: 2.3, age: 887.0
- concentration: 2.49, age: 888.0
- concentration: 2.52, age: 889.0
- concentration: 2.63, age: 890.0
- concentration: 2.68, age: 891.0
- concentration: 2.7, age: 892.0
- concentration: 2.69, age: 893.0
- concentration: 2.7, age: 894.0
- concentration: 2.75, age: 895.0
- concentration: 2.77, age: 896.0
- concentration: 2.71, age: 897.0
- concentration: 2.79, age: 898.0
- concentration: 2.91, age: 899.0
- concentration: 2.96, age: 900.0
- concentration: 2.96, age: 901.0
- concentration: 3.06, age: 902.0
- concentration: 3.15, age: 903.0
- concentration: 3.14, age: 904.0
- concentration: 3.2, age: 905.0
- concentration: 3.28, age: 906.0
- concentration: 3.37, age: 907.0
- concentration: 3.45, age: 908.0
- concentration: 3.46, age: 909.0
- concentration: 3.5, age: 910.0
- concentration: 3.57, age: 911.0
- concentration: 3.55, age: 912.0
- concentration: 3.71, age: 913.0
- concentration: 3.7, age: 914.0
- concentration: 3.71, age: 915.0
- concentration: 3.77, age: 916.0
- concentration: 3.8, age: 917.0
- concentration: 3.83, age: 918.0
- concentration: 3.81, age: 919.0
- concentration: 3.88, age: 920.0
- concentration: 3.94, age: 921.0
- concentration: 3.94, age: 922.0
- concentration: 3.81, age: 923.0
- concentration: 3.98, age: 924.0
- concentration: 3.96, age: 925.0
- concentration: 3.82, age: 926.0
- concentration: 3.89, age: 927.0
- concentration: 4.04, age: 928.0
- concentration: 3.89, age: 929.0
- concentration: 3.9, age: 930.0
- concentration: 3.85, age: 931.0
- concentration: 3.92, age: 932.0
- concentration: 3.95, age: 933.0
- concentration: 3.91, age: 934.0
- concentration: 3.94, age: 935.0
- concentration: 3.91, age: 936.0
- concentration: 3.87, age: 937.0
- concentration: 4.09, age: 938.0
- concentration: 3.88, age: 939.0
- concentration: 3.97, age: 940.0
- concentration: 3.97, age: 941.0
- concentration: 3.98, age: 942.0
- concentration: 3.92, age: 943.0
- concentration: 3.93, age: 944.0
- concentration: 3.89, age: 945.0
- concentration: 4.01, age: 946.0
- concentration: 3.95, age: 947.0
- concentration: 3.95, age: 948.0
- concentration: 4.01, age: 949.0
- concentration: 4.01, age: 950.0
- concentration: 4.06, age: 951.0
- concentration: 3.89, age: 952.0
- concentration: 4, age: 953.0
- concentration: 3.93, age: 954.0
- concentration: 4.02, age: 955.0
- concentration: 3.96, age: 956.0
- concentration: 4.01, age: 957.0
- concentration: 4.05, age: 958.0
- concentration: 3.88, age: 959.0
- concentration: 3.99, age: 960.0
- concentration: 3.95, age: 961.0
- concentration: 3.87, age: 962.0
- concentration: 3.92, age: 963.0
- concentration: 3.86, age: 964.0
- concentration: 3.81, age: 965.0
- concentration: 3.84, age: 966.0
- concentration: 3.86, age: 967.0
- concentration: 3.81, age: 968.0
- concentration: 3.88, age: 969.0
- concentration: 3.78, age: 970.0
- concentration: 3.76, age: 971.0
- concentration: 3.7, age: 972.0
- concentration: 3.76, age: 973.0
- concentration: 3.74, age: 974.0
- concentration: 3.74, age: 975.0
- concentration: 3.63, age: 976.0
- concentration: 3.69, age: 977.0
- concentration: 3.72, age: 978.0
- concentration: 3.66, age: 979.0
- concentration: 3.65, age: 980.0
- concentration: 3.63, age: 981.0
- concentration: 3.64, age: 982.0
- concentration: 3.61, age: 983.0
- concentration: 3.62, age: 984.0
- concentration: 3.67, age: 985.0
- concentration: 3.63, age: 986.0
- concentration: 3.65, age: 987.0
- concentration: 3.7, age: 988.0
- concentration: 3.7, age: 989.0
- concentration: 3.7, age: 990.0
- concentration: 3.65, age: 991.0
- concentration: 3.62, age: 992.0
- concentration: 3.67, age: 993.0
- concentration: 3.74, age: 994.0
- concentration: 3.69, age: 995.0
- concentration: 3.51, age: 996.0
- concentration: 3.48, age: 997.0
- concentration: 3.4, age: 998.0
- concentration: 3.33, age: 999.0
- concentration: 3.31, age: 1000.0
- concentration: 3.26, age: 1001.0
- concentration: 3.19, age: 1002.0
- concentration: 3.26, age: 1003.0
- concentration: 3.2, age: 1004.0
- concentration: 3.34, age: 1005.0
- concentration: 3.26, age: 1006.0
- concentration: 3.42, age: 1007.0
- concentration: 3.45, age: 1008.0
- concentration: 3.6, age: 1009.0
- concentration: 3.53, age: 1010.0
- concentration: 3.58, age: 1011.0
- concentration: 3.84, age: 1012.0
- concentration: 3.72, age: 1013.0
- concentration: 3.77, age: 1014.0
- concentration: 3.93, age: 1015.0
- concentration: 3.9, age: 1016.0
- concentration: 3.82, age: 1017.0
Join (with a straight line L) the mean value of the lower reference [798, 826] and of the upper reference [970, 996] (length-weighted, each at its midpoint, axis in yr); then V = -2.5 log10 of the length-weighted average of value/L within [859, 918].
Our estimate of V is 0.27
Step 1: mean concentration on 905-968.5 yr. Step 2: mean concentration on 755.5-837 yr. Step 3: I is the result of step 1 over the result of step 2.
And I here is 0.95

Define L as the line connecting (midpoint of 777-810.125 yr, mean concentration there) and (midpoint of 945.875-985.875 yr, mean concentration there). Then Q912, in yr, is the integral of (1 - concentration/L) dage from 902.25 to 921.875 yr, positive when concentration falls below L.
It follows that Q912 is 1.7 yr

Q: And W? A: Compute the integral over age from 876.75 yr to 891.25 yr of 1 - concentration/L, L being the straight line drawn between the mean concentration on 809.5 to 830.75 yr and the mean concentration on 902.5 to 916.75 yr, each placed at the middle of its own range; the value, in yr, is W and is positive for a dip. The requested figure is 6.26 yr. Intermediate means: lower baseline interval 4.03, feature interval 2.06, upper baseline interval 3.47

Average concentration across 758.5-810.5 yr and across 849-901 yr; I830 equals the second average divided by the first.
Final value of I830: 0.76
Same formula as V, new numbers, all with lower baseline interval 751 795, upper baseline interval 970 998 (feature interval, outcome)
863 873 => 0.048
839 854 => -0.041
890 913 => 0.234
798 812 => -0.027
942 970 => -0.063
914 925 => -0.020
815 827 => -0.028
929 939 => -0.049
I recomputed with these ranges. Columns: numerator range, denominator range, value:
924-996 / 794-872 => 0.96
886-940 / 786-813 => 0.84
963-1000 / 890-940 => 1.05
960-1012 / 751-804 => 0.90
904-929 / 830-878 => 0.97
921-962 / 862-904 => 1.41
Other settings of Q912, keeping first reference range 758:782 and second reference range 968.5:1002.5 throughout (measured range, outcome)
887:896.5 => 2.9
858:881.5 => 3.9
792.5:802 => -0.2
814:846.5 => -1.0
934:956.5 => -1.6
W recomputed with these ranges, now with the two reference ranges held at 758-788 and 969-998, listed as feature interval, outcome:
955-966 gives -0.7 yr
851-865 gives -0.3 yr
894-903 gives 2.2 yr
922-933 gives -0.4 yr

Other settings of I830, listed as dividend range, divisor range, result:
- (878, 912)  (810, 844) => 0.66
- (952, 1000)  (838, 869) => 0.94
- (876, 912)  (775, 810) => 0.65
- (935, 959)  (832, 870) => 1.00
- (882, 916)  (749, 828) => 0.72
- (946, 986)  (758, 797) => 0.95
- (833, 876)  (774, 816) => 0.95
